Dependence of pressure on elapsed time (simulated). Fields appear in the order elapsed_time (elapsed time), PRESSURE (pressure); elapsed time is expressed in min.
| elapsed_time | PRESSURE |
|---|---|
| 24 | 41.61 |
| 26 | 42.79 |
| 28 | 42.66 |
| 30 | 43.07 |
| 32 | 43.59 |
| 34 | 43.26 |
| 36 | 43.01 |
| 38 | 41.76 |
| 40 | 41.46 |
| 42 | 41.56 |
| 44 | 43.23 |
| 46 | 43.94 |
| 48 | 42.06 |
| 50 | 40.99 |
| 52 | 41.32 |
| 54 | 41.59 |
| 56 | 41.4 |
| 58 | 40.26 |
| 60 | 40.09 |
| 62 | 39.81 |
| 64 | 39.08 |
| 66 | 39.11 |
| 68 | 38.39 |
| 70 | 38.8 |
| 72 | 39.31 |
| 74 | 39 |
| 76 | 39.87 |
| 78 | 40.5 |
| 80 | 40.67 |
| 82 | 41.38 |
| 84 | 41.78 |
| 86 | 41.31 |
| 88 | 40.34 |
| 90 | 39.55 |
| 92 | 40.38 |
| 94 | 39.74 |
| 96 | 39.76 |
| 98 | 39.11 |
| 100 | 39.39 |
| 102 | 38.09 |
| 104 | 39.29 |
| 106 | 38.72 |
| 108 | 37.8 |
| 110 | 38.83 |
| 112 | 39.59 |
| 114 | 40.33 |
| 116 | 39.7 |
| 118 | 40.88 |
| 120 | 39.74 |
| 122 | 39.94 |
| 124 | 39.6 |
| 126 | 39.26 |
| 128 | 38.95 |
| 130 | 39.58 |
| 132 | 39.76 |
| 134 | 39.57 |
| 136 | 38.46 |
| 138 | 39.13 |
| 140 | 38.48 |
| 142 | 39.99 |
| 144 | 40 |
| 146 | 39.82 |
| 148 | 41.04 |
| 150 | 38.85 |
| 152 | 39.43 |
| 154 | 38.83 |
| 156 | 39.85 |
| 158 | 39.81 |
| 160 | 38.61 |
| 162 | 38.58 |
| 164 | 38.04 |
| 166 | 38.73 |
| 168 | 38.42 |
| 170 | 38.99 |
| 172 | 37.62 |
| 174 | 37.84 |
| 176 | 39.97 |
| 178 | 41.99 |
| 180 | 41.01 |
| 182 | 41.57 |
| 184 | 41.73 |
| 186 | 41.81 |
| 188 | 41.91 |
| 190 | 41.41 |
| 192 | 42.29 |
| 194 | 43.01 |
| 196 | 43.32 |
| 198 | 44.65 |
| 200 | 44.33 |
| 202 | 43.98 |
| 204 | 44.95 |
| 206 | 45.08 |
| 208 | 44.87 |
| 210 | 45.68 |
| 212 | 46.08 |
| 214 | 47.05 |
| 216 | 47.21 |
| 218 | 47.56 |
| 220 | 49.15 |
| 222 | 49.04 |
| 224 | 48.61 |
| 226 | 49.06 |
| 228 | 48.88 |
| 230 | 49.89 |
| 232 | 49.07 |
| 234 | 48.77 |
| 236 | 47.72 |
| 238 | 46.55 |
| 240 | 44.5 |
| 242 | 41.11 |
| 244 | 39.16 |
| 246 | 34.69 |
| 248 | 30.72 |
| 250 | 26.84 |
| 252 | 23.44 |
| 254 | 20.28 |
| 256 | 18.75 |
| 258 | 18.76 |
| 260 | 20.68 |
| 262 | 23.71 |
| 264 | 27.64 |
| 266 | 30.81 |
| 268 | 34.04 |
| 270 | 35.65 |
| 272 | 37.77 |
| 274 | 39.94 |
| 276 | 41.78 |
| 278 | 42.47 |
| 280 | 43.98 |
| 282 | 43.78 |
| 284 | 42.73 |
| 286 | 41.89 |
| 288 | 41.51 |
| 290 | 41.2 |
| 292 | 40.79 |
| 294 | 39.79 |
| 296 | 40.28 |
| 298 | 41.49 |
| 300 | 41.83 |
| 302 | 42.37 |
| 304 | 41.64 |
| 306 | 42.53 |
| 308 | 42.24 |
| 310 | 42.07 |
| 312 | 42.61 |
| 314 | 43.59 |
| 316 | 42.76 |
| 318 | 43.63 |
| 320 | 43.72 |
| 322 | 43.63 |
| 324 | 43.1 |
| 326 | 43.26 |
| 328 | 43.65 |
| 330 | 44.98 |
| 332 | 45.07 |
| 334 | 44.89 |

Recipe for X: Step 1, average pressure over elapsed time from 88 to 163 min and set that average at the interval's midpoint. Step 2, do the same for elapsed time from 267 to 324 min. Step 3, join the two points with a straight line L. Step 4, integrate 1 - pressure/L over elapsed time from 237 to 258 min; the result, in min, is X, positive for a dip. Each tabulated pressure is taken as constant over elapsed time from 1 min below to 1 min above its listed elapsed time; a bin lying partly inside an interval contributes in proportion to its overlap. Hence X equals 4.6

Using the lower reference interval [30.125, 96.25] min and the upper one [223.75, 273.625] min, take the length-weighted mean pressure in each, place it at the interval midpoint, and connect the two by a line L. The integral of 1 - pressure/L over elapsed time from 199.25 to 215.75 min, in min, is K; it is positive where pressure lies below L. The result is -3.8 min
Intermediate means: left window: 40.9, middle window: 45.4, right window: 35.7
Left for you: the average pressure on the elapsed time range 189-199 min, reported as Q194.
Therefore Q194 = 42.9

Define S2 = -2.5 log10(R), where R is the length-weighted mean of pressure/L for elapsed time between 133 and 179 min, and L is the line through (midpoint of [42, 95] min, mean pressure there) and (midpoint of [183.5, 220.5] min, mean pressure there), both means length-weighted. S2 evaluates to 0.103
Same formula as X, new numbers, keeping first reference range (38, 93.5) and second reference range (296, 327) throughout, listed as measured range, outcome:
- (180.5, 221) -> -2.53 min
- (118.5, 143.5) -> 1.07 min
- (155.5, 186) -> 1.40 min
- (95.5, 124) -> 1.13 min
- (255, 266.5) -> 5.22 min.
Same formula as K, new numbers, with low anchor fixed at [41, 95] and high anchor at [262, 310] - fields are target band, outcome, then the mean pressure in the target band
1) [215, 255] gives -2.3 min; 42.1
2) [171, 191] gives -0.3 min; 40.7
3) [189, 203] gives -1.1 min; 43.3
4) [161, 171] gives 0.4 min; 38.6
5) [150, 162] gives 0.3 min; 39.2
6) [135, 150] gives 0.3 min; 39.5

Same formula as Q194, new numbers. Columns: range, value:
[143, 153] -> 39.8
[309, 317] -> 42.8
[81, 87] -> 41.5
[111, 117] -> 39.9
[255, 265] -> 21.9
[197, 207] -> 44.6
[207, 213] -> 45.5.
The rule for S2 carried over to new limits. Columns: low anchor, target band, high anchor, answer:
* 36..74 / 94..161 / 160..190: 0.023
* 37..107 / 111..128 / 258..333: 0.012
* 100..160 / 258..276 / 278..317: 0.314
